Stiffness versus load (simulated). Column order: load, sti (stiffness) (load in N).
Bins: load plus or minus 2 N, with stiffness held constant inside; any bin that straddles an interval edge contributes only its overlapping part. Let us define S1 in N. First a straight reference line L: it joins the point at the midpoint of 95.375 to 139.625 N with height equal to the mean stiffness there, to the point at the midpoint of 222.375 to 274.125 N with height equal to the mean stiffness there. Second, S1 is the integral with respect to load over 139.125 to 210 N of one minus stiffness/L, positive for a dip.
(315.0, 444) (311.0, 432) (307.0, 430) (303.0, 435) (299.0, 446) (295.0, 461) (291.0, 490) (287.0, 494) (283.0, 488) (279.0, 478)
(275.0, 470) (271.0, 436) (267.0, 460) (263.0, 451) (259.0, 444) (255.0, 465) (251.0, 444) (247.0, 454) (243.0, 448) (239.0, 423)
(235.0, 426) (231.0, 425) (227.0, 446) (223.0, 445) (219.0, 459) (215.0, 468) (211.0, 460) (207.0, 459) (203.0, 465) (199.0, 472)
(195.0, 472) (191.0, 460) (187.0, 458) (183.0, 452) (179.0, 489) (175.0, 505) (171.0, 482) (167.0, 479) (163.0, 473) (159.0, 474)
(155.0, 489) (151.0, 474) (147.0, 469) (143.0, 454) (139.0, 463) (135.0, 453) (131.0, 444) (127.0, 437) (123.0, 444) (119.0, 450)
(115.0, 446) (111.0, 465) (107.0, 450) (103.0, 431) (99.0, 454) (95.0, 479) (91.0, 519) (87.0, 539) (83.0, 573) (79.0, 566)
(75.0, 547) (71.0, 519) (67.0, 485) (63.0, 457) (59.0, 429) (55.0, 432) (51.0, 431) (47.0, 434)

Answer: -3.9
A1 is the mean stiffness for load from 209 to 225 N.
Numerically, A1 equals 458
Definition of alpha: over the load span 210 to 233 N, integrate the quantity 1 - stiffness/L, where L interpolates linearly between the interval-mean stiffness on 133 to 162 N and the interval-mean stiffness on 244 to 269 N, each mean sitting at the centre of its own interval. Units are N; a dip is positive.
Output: 0.4 N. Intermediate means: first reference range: 468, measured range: 450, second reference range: 453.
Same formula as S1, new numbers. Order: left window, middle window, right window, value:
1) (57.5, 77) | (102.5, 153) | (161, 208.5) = 2.88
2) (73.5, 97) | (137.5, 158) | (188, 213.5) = 1.13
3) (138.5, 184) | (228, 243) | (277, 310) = 1.29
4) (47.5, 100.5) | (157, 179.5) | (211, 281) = -0.67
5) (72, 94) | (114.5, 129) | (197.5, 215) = 2.10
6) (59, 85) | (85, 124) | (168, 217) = 2.81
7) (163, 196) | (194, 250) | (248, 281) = 1.72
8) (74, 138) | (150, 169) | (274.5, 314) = -0.14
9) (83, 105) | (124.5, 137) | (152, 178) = 1.11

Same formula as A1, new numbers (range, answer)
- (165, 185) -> 481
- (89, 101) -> 484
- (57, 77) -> 487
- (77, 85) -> 570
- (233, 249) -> 438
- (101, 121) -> 448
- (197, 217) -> 465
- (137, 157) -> 470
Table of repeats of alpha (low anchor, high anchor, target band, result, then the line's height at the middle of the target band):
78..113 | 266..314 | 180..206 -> 0.73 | 477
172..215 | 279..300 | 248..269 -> 0.97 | 475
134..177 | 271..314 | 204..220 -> 0.24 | 469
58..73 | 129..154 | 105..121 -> 0.46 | 466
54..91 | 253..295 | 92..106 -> 1.22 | 503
